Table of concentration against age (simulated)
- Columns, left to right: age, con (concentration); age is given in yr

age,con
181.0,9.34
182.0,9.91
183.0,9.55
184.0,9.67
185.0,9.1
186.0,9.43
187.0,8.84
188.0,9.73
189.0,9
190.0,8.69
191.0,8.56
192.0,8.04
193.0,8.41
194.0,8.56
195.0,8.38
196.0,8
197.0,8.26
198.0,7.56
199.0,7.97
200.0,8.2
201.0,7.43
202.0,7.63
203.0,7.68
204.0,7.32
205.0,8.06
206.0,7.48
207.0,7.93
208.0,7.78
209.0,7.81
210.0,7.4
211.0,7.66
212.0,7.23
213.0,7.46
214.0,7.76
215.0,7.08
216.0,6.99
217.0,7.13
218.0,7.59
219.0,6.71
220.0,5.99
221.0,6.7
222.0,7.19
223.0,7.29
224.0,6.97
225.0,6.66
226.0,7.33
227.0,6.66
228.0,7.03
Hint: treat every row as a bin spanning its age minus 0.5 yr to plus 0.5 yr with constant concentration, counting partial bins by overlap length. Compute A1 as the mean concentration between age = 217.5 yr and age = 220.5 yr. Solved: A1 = 6.76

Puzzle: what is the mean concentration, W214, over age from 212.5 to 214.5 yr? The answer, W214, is 7.61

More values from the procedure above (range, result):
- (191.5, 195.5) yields 8.35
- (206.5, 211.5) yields 7.72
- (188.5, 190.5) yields 8.84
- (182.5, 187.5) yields 9.32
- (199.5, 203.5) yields 7.73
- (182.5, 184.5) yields 9.61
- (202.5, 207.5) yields 7.69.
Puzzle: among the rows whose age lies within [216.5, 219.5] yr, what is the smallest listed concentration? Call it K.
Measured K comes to 6.71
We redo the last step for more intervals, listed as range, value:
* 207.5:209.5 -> 7.78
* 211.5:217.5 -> 6.99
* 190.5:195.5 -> 8.04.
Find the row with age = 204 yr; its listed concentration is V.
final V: 7.32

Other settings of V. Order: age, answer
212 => 7.23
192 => 8.04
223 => 7.29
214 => 7.76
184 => 9.67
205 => 8.06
